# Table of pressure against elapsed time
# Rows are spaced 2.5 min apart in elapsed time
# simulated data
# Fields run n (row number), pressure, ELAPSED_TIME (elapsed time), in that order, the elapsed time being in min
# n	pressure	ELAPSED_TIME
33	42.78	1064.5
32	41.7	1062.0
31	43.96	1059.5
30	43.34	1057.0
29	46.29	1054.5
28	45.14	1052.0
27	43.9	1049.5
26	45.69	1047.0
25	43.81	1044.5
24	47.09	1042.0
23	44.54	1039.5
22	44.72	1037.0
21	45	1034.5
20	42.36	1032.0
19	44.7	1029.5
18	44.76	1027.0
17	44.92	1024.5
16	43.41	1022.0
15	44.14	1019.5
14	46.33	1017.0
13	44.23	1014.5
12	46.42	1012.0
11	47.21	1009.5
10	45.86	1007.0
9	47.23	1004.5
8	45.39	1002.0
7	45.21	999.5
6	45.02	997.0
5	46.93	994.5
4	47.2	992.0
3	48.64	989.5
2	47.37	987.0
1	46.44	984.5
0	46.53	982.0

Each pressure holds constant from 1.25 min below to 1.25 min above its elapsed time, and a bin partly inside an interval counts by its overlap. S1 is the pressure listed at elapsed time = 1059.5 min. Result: 43.96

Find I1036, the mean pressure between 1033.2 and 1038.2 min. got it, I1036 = 44.8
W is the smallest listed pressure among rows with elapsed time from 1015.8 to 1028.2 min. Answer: 43.41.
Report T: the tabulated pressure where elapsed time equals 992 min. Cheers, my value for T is 47.2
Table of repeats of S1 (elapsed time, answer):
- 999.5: 45.21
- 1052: 45.14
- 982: 46.53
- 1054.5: 46.29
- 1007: 45.86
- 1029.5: 44.7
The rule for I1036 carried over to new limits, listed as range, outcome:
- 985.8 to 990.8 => 48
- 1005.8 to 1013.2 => 46.5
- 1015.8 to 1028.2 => 44.7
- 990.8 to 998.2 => 46.4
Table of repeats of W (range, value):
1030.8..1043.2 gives 42.36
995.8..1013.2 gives 45.02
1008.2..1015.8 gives 44.23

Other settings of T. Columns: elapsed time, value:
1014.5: 44.23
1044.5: 43.81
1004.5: 47.23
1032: 42.36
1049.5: 43.9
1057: 43.34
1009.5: 47.21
